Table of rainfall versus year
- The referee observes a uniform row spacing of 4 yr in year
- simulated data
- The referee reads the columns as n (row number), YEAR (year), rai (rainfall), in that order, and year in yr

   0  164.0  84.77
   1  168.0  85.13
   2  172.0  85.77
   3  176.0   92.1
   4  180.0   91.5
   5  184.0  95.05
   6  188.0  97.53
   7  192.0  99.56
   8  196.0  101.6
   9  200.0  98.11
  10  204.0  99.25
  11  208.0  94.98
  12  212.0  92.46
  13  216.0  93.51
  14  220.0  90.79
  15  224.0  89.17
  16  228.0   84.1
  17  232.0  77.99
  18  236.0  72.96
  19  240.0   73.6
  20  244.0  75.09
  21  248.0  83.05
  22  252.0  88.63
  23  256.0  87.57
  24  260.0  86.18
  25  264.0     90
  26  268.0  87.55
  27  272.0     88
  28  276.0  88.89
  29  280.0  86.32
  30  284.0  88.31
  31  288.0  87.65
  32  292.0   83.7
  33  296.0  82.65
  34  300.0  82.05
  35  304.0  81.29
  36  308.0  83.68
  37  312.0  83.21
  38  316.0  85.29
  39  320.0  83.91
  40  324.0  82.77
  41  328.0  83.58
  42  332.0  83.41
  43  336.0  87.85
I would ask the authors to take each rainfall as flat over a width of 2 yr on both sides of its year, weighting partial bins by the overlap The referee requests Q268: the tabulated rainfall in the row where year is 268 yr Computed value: 87.55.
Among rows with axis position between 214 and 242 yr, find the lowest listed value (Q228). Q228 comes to 72.96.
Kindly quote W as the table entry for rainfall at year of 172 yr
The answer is 85.77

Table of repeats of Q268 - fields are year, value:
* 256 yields 87.57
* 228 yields 84.1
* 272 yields 88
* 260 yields 86.18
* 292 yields 83.7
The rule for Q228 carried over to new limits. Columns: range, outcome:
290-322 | 81.29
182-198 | 95.05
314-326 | 82.77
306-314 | 83.21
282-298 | 82.65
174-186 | 91.5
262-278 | 87.55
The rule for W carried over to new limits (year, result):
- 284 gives 88.31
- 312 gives 83.21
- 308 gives 83.68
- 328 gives 83.58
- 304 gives 81.29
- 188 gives 97.53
